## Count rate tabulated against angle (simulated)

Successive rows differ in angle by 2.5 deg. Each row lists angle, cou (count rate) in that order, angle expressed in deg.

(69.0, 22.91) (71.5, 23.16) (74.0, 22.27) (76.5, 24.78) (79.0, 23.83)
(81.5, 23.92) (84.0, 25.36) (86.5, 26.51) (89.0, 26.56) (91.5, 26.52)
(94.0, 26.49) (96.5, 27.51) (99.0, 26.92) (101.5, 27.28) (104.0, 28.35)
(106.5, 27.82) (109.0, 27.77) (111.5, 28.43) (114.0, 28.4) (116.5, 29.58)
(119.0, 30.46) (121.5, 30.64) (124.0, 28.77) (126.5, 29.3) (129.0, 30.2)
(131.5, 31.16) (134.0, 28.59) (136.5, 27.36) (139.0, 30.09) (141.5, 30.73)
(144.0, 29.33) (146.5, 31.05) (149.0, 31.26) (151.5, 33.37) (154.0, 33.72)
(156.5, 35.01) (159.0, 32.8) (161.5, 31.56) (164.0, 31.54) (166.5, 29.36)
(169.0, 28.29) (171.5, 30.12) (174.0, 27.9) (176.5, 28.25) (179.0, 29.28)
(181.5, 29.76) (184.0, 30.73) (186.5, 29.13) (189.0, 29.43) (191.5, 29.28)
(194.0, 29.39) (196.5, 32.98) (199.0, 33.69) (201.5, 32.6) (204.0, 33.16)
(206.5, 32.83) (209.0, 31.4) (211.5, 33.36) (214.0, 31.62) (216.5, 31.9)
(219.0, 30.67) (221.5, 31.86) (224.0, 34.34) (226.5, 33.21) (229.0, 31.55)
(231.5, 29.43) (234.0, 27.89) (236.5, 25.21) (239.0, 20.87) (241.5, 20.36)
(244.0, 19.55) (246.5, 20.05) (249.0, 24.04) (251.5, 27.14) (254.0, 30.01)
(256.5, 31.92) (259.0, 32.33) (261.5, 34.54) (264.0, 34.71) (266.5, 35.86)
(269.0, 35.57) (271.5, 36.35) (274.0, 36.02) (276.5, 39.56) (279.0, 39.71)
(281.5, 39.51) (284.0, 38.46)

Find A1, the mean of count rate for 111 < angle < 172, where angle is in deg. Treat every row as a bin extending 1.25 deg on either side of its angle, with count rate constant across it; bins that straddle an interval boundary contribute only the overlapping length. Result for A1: 30.5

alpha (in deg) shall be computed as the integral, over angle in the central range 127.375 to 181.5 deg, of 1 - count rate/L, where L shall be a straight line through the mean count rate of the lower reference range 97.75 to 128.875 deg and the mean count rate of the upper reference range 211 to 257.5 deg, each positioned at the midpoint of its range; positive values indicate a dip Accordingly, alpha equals -3.83 deg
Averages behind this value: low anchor 28.7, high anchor 28.1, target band 30.5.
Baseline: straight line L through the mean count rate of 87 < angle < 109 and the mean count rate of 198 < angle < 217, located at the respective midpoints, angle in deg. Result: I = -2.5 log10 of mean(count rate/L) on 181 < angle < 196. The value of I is 0.07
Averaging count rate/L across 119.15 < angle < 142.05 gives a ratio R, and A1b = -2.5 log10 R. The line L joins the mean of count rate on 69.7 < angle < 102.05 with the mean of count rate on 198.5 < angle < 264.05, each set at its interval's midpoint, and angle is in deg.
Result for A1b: -0.12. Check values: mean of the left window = 25.4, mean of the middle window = 29.7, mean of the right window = 29.5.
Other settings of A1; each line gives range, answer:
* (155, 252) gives 29.6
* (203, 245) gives 29.4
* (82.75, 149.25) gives 28.6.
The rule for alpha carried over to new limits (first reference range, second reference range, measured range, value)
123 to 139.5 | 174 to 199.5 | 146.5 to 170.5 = -1.76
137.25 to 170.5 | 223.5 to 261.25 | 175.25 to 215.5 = -2.31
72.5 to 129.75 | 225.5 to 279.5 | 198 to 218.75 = -2.26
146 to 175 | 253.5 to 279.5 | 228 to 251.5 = 6.72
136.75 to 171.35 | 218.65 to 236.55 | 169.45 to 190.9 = 1.26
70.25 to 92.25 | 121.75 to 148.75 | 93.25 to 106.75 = -0.47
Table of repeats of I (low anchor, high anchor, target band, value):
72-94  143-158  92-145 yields 0.001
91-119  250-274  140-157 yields -0.090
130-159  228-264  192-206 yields -0.118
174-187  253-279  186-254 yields 0.092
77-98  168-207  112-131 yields -0.086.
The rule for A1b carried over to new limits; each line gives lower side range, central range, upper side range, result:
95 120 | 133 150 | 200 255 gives -0.05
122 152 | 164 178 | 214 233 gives 0.06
